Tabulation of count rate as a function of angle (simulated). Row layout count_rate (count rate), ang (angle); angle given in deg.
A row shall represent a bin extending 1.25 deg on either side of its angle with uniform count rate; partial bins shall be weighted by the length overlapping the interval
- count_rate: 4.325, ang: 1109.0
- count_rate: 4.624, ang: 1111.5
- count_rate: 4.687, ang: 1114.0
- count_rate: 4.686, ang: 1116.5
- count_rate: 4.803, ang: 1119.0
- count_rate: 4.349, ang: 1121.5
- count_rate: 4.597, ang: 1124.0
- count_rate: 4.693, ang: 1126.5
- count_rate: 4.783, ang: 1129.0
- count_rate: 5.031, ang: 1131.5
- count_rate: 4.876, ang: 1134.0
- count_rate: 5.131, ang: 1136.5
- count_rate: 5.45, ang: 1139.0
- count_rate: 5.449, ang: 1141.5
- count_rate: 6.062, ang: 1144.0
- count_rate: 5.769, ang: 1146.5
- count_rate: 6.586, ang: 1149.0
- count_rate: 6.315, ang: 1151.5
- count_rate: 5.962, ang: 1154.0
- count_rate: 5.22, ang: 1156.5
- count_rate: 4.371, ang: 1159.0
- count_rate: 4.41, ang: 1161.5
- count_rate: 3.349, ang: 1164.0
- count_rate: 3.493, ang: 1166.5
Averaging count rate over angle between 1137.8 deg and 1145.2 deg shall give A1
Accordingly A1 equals 5.65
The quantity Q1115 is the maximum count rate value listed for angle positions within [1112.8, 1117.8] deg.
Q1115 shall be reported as 4.687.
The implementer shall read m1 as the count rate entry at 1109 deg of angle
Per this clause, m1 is 4.325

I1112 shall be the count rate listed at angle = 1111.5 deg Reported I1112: 4.624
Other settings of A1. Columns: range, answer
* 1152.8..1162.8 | 4.98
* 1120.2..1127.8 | 4.55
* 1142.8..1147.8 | 5.92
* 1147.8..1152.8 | 6.44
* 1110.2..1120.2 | 4.7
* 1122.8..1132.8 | 4.78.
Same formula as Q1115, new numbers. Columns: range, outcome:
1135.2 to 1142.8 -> 5.45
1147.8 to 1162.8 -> 6.586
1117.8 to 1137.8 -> 5.131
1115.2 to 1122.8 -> 4.803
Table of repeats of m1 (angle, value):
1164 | 3.349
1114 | 4.687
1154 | 5.962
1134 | 4.876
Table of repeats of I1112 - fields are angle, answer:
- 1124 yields 4.597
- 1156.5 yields 5.22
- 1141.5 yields 5.449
